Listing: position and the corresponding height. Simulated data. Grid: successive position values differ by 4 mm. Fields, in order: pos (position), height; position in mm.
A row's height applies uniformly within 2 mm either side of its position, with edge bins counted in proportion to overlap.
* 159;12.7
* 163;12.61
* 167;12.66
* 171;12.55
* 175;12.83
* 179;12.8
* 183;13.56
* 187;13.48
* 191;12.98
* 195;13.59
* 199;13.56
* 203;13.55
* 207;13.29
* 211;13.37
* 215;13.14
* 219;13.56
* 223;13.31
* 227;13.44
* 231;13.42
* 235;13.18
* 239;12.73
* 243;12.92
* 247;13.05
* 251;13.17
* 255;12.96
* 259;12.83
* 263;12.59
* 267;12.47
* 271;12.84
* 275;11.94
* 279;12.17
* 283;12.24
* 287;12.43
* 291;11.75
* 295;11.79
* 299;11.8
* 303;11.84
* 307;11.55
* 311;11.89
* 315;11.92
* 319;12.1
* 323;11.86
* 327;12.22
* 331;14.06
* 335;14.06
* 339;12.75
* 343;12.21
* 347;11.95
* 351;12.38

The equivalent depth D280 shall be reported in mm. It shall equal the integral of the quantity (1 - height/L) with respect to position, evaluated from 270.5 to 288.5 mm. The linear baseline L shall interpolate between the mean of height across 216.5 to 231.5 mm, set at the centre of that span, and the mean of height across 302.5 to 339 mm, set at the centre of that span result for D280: 0.8 mm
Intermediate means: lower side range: 13.4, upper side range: 12.4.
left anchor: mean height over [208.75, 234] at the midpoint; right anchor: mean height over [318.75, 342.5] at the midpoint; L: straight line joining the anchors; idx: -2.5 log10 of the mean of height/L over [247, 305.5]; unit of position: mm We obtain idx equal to 0.06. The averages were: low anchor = 13.4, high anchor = 12.9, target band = 12.4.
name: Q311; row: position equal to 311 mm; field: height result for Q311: 11.89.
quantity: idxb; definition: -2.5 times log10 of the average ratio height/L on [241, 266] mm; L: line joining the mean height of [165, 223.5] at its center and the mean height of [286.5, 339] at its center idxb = -0.014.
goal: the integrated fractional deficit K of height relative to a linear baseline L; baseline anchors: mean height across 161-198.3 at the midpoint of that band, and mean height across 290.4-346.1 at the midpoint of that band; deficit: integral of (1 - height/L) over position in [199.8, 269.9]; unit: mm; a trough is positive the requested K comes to -2.2 mm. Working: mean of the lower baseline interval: 13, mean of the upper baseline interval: 12.3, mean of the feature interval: 13.1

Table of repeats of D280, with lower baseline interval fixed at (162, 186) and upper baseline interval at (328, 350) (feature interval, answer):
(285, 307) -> 1.8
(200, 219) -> -0.7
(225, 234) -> -0.4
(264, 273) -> 0.2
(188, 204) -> -0.7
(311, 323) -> 0.9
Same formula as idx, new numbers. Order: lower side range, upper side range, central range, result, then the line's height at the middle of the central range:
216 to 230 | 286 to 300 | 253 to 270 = -0.01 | 12.6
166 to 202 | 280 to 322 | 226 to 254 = -0.05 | 12.6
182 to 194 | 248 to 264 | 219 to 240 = -0.02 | 13.1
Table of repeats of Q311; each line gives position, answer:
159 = 12.7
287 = 12.43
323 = 11.86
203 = 13.55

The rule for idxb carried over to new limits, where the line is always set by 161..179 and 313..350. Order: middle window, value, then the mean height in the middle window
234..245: -0.025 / 12.9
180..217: -0.060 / 13.4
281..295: 0.044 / 12.1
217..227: -0.066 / 13.4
